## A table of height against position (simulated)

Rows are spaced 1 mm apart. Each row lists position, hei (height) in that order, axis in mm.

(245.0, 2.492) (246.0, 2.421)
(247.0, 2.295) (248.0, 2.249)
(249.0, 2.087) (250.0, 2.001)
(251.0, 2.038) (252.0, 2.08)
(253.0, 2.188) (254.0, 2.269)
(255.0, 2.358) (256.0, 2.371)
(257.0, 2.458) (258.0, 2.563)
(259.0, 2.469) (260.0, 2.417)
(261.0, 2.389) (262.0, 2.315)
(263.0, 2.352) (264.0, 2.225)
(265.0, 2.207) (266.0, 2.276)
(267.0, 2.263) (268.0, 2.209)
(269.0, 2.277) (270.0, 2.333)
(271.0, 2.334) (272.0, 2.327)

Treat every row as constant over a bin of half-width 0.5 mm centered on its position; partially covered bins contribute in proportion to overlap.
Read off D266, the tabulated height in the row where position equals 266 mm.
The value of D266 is 2.276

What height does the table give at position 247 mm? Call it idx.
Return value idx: 2.295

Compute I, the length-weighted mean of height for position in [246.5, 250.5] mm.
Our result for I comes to 2.16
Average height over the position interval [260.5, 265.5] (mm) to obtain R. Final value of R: 2.3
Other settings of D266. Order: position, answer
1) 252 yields 2.08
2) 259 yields 2.469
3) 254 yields 2.269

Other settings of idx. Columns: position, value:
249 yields 2.087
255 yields 2.358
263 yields 2.352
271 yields 2.334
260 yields 2.417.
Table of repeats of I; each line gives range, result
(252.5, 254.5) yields 2.23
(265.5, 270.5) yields 2.27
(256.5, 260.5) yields 2.48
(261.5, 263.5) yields 2.33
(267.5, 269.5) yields 2.24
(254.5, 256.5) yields 2.36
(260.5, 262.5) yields 2.35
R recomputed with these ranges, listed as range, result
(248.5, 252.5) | 2.05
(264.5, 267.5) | 2.25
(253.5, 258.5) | 2.4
